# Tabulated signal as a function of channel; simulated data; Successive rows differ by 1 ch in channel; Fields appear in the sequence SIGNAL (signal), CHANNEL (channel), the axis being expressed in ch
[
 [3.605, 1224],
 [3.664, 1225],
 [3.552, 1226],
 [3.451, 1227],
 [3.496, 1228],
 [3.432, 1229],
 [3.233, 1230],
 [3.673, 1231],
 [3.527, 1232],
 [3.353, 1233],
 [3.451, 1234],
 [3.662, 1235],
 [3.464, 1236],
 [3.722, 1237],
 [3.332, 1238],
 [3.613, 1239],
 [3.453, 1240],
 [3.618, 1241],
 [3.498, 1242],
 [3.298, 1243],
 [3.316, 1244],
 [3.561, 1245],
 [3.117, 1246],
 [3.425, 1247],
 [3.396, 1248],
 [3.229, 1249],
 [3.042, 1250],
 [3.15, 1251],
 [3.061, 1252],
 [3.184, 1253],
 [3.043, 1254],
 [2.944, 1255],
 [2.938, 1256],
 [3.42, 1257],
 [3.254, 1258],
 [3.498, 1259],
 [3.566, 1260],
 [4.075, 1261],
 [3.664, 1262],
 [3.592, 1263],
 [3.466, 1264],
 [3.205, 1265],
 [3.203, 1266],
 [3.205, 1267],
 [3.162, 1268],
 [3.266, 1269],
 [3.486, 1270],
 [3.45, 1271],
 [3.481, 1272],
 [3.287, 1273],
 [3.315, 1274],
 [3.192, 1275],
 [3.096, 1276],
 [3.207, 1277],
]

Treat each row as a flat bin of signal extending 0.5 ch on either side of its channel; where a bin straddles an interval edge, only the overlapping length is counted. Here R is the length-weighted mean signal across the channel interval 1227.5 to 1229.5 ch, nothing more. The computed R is 3.46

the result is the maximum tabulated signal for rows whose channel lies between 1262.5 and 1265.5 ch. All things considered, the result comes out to 3.592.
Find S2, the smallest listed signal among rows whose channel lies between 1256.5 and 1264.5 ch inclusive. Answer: 3.254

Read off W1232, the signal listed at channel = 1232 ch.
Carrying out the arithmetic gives 3.527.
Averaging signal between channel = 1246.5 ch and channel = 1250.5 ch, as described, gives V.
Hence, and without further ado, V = 3.27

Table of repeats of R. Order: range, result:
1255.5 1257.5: 3.18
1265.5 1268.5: 3.19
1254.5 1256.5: 2.94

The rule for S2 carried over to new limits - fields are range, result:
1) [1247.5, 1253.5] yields 3.042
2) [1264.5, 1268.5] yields 3.162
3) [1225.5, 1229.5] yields 3.432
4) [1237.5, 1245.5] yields 3.298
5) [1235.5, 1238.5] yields 3.332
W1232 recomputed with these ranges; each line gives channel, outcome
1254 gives 3.043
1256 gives 2.938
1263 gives 3.592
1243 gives 3.298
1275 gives 3.192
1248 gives 3.396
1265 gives 3.205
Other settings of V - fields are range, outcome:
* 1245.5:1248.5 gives 3.31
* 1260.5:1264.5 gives 3.7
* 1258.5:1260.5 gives 3.53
